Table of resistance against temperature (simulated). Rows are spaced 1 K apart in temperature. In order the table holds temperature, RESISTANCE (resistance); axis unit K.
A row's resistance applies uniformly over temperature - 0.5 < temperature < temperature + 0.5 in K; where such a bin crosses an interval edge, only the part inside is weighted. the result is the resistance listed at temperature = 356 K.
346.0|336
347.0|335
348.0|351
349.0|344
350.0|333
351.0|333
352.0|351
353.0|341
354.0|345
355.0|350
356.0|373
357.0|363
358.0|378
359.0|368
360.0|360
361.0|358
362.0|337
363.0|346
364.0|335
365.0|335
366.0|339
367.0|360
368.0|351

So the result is 373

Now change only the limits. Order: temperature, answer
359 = 368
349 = 344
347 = 335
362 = 337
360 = 360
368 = 351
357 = 363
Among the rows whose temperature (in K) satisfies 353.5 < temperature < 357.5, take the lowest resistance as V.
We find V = 345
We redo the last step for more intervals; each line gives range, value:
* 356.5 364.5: 335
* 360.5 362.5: 337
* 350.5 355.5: 333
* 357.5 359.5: 368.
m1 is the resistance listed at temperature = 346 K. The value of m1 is 336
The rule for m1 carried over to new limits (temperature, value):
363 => 346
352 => 351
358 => 378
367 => 360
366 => 339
